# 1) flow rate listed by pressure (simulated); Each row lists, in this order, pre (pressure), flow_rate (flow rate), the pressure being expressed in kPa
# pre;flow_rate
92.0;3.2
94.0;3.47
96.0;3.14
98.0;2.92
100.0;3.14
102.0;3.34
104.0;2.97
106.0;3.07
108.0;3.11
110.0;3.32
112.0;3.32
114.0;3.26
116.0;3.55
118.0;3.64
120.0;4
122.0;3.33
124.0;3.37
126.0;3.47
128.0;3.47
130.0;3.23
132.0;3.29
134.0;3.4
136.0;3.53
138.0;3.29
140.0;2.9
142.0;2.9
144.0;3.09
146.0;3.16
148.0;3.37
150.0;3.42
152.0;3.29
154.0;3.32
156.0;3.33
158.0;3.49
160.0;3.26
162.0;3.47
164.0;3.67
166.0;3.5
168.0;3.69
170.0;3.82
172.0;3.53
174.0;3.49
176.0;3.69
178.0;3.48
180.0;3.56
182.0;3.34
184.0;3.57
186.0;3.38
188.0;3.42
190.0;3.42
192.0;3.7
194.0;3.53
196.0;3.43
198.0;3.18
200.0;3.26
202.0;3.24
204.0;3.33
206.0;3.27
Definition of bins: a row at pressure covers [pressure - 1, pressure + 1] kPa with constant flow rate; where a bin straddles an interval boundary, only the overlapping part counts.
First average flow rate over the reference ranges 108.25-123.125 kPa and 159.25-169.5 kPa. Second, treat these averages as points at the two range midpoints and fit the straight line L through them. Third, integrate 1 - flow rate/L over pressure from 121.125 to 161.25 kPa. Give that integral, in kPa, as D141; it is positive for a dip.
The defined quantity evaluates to 2.4 kPa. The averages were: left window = 3.47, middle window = 3.3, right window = 3.54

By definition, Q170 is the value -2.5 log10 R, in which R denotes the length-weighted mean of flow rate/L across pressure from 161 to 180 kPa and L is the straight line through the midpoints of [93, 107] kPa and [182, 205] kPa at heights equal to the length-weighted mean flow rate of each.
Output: -0.08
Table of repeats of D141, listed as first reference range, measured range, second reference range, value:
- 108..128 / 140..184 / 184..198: 0.60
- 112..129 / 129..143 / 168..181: 1.23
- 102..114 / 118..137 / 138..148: -2.07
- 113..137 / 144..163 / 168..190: 0.90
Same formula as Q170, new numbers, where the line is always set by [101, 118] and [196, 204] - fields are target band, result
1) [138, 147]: 0.08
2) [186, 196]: -0.07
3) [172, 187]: -0.08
